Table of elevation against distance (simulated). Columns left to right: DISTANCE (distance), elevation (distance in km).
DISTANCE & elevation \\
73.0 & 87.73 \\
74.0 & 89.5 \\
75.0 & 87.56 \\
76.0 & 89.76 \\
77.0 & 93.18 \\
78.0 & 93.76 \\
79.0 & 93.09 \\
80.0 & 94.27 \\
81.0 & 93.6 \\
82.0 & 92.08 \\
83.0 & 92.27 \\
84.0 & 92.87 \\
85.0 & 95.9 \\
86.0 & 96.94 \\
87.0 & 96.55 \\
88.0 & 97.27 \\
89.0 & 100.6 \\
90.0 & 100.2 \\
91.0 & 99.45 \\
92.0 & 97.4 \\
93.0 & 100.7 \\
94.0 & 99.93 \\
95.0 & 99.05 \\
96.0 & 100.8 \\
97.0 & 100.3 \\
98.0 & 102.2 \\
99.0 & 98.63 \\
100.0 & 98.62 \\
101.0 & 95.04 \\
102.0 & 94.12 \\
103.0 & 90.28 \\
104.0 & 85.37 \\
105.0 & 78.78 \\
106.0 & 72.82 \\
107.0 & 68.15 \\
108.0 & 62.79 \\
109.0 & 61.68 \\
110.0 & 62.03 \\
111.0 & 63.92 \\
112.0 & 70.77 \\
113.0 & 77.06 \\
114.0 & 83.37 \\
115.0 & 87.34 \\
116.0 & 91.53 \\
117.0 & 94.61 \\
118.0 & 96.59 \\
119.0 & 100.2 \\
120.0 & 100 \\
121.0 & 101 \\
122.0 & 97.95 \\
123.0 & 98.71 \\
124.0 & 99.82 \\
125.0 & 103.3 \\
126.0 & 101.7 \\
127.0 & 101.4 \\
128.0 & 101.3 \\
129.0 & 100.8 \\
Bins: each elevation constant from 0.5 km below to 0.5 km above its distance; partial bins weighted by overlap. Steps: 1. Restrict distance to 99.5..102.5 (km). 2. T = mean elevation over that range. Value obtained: 95.9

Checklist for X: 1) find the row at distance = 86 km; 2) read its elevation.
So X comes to 96.94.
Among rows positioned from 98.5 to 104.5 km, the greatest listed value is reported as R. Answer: 98.63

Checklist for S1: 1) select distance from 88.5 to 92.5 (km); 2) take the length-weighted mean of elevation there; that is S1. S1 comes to 99.4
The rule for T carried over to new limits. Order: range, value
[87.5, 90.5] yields 99.4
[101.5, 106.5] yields 84.3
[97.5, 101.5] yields 98.6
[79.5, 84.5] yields 93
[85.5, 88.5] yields 96.9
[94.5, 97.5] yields 100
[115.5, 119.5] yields 95.7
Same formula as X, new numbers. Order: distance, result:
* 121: 101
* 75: 87.56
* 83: 92.27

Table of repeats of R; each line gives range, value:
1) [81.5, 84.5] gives 92.87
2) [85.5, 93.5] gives 100.7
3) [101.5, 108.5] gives 94.12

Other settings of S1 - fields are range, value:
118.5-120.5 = 100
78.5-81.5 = 93.7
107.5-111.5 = 62.6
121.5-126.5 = 100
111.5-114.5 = 77.1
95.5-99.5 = 100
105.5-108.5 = 67.9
